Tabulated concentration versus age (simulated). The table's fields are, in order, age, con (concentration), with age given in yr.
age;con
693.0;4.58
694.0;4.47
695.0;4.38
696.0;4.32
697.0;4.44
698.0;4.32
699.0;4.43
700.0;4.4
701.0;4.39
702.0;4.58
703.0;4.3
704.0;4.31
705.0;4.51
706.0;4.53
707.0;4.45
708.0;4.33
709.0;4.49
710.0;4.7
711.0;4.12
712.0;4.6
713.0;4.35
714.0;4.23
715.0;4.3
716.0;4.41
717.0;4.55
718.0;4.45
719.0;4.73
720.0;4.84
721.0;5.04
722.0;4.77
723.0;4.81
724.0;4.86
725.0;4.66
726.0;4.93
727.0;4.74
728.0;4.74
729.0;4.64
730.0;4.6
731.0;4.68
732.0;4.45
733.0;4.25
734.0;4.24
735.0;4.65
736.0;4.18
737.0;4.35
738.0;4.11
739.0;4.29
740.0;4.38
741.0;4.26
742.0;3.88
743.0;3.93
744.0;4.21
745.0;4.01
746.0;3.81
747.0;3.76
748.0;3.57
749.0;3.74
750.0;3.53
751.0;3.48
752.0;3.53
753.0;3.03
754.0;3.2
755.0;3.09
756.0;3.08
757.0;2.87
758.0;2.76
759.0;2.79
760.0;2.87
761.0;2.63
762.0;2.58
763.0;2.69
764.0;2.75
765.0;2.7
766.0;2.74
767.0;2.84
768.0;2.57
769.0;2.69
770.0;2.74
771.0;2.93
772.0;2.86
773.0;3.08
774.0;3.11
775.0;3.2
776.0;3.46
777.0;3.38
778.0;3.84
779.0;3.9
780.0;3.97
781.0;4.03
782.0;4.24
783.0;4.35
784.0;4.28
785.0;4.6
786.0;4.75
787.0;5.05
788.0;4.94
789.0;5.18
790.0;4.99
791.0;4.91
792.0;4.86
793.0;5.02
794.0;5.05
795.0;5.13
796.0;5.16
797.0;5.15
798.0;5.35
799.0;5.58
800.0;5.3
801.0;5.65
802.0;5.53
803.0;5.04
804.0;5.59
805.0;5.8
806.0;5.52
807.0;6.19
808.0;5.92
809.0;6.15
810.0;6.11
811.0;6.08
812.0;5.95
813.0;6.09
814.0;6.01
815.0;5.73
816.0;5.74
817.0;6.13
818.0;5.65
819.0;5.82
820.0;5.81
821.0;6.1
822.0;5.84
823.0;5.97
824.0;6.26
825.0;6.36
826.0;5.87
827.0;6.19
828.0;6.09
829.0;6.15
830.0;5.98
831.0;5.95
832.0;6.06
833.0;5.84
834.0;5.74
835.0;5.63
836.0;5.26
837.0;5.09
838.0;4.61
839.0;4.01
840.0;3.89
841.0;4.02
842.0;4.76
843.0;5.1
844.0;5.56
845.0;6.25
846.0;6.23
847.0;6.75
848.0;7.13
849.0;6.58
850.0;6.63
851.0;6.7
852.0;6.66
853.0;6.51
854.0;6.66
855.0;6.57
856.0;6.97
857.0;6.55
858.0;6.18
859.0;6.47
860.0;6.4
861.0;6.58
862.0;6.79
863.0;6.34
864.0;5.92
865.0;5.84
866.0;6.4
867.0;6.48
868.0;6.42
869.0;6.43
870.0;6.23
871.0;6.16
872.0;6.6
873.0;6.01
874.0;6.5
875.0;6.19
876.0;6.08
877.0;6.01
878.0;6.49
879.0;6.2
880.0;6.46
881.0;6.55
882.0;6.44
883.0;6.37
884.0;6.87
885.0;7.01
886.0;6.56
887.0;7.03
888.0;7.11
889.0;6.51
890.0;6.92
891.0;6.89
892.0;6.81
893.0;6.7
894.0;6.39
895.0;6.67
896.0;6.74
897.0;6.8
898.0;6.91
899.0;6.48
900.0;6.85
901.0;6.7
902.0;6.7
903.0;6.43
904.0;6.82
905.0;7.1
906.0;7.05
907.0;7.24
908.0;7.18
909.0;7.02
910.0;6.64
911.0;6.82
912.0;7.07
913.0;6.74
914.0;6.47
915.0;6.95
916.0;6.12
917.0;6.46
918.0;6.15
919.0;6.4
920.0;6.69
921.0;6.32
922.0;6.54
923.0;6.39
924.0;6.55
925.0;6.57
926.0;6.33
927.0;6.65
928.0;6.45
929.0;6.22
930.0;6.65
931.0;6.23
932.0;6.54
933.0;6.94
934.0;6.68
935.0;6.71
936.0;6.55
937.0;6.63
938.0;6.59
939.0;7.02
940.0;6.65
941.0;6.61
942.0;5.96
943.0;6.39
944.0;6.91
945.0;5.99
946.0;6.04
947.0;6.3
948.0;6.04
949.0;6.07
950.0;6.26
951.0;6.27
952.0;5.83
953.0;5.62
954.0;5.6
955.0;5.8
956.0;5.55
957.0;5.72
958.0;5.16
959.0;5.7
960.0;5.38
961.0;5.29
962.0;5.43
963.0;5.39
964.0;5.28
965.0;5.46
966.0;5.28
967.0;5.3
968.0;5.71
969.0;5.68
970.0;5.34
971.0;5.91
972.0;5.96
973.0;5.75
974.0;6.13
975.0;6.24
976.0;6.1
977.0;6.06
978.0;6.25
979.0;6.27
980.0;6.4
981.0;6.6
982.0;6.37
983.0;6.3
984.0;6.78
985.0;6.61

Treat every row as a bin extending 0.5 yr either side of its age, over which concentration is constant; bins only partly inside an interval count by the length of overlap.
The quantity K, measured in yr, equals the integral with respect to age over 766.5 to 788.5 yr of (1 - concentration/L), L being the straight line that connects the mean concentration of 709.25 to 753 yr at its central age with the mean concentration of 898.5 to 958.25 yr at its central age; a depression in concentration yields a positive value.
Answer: 5.3 yr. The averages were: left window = 4.32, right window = 6.46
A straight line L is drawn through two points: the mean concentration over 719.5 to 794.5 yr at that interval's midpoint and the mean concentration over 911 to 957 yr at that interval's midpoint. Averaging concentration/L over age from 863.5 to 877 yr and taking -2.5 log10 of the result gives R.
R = -0.139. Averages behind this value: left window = 3.9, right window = 6.39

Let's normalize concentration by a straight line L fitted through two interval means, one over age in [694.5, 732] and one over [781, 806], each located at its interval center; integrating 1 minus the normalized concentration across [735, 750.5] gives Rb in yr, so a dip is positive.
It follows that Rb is 2.3 yr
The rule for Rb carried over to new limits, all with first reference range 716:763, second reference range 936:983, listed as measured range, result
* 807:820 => -3.6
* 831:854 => -3.6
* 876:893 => -4.2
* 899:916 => -4.1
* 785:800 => -2.0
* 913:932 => -2.8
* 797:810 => -3.0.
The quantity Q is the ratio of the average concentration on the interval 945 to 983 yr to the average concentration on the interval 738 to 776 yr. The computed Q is 1.79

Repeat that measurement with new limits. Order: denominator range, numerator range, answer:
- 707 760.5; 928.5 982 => 1.46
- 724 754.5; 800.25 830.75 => 1.43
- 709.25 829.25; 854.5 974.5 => 1.41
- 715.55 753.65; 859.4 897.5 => 1.52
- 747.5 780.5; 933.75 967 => 1.93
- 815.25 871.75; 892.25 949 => 1.10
